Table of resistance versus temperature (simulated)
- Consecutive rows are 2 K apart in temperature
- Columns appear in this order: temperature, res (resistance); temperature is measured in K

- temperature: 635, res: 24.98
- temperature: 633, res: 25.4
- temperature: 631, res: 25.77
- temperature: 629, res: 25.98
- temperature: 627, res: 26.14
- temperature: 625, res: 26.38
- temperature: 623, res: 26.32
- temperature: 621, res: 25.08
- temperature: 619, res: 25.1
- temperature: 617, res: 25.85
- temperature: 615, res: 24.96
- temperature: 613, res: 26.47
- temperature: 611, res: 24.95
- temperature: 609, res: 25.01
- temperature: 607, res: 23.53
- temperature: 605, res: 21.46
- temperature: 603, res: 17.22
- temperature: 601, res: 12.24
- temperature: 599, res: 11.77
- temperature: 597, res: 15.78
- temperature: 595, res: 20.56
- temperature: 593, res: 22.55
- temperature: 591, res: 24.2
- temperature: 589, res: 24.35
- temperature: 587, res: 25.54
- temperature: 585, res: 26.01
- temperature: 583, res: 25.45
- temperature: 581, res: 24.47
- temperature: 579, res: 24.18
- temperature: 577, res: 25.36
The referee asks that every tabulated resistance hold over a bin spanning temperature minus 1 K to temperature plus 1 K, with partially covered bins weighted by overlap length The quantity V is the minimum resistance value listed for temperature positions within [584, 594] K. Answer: 22.55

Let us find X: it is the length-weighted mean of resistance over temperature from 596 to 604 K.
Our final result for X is 14.3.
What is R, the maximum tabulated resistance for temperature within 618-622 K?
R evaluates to 25.1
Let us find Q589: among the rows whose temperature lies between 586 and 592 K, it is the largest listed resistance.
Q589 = 25.54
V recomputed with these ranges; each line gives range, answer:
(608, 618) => 24.95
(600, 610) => 12.24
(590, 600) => 11.77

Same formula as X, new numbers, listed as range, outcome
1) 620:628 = 26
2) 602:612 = 22.4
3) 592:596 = 21.6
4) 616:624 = 25.6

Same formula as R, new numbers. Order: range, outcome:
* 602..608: 23.53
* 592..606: 22.55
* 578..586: 26.01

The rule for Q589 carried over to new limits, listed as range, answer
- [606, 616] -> 26.47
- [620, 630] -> 26.38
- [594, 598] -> 20.56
